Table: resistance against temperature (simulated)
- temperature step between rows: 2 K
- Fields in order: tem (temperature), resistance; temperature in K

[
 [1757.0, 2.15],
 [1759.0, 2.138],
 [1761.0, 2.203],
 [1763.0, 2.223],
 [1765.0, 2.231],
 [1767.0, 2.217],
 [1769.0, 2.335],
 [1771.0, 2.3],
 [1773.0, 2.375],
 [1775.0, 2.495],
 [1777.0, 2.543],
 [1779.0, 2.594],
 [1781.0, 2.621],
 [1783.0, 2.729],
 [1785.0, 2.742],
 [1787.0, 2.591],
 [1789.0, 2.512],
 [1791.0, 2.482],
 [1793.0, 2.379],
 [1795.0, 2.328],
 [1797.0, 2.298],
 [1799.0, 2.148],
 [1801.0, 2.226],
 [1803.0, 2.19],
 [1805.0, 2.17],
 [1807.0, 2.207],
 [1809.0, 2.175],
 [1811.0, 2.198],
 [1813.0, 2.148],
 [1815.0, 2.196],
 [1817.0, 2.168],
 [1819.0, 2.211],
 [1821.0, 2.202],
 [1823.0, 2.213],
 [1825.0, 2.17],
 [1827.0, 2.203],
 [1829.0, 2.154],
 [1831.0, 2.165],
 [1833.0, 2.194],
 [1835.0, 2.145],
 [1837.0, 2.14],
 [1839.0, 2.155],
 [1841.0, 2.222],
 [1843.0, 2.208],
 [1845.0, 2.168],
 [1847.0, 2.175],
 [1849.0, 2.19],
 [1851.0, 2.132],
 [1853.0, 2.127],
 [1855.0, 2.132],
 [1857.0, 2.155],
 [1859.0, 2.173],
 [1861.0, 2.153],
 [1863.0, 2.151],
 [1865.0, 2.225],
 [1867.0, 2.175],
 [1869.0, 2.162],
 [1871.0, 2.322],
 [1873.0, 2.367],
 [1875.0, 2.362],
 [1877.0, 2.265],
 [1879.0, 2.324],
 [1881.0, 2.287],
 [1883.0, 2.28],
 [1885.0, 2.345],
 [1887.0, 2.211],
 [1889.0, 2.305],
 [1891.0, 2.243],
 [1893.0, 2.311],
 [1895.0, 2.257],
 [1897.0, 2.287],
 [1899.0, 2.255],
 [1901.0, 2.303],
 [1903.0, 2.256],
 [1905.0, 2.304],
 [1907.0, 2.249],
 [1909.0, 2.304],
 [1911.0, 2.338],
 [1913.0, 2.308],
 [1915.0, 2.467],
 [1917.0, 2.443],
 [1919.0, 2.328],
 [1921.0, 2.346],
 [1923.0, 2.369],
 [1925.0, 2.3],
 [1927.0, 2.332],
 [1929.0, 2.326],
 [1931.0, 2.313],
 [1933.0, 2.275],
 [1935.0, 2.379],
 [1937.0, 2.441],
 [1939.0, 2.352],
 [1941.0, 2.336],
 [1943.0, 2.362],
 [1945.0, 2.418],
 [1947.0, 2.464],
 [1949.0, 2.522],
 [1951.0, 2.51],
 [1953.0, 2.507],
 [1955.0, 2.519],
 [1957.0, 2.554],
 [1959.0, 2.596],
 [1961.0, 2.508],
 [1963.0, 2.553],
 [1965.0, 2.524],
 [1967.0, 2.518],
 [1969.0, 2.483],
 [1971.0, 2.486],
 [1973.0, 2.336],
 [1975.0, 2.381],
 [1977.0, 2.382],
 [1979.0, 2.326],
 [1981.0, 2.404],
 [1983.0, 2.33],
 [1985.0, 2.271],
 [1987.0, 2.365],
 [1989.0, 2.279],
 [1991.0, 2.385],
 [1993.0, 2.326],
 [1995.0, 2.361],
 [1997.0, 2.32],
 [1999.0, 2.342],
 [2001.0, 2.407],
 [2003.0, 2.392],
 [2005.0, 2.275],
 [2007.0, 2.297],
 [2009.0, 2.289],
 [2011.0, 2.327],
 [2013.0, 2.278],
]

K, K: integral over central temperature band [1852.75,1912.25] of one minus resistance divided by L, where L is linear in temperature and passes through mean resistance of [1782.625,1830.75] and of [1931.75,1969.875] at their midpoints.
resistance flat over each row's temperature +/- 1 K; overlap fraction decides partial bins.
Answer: 3.08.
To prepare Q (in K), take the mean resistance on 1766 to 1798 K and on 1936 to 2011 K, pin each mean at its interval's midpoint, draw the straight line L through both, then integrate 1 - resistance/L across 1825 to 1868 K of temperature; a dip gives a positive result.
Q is 4.9 K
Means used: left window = 2.47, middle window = 2.17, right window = 2.41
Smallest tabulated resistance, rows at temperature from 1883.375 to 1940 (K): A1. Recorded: 2.211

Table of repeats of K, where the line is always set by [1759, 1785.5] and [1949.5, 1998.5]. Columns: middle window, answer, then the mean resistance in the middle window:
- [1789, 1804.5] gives 0.7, 2.3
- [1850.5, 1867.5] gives 1.8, 2.16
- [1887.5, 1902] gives 0.9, 2.28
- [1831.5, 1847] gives 1.6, 2.18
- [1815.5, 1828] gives 1.2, 2.19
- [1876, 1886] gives 0.5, 2.3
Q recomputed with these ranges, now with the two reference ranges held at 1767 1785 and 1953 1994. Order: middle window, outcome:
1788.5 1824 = 3.47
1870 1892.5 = 1.45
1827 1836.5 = 1.19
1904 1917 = 0.60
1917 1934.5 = 0.81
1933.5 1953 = 0.14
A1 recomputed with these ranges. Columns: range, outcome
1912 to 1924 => 2.308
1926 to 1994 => 2.271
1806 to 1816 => 2.148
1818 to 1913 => 2.127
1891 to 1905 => 2.243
